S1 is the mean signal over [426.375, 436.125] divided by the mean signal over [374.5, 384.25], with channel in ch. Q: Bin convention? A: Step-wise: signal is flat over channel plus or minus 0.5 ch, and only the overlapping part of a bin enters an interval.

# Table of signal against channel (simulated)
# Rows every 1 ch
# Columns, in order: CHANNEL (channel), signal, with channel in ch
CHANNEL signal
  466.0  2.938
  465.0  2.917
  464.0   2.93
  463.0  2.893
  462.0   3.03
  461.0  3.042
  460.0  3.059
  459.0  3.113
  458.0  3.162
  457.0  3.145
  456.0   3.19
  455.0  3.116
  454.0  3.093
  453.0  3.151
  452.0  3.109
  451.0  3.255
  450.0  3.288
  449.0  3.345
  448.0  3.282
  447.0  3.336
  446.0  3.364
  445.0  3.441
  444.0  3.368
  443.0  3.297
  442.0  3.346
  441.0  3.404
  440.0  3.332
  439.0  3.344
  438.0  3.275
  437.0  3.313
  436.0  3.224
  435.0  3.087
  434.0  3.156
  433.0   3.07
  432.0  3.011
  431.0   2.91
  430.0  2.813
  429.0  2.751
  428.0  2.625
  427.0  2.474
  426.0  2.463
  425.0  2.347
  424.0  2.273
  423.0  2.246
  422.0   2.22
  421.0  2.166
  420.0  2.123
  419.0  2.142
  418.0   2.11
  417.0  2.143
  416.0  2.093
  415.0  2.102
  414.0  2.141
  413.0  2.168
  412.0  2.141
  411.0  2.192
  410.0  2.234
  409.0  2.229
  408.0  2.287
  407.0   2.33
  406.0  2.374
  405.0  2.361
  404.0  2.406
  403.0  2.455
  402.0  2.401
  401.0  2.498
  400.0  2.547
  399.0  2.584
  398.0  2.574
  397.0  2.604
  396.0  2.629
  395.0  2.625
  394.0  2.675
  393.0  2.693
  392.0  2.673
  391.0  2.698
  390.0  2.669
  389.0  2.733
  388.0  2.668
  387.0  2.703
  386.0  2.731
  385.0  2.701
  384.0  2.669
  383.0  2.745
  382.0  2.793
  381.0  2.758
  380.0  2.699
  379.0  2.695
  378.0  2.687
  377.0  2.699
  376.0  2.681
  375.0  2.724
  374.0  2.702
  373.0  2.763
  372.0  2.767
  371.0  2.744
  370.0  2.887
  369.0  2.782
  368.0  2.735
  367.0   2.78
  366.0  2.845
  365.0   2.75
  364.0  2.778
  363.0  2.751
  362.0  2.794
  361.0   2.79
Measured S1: 1.1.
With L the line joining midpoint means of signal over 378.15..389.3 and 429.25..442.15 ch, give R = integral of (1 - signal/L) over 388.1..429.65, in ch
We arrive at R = 7.45 ch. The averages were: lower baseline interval 2.72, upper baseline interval 3.16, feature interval 2.4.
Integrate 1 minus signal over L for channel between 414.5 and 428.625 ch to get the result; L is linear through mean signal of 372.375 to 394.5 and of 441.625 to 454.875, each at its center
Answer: 3.66 ch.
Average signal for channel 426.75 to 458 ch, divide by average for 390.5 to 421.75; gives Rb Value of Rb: 1.3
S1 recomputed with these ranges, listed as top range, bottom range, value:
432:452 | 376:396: 1.22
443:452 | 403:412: 1.44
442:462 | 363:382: 1.17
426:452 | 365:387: 1.15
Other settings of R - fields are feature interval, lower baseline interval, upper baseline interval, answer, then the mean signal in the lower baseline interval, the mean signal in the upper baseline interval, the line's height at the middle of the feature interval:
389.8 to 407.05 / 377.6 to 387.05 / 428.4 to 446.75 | 1.9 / 2.72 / 3.19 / 2.86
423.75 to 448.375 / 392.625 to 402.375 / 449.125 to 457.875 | -0.5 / 2.58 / 3.18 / 2.99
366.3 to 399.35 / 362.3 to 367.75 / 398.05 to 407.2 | -1.1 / 2.78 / 2.45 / 2.62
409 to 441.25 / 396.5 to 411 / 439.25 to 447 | 4.0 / 2.41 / 3.36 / 2.93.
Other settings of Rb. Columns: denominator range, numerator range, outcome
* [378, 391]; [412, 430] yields 0.84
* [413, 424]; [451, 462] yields 1.45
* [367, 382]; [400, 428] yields 0.83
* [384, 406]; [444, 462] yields 1.23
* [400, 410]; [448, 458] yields 1.34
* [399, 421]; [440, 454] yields 1.46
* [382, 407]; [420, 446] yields 1.12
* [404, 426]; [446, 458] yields 1.45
